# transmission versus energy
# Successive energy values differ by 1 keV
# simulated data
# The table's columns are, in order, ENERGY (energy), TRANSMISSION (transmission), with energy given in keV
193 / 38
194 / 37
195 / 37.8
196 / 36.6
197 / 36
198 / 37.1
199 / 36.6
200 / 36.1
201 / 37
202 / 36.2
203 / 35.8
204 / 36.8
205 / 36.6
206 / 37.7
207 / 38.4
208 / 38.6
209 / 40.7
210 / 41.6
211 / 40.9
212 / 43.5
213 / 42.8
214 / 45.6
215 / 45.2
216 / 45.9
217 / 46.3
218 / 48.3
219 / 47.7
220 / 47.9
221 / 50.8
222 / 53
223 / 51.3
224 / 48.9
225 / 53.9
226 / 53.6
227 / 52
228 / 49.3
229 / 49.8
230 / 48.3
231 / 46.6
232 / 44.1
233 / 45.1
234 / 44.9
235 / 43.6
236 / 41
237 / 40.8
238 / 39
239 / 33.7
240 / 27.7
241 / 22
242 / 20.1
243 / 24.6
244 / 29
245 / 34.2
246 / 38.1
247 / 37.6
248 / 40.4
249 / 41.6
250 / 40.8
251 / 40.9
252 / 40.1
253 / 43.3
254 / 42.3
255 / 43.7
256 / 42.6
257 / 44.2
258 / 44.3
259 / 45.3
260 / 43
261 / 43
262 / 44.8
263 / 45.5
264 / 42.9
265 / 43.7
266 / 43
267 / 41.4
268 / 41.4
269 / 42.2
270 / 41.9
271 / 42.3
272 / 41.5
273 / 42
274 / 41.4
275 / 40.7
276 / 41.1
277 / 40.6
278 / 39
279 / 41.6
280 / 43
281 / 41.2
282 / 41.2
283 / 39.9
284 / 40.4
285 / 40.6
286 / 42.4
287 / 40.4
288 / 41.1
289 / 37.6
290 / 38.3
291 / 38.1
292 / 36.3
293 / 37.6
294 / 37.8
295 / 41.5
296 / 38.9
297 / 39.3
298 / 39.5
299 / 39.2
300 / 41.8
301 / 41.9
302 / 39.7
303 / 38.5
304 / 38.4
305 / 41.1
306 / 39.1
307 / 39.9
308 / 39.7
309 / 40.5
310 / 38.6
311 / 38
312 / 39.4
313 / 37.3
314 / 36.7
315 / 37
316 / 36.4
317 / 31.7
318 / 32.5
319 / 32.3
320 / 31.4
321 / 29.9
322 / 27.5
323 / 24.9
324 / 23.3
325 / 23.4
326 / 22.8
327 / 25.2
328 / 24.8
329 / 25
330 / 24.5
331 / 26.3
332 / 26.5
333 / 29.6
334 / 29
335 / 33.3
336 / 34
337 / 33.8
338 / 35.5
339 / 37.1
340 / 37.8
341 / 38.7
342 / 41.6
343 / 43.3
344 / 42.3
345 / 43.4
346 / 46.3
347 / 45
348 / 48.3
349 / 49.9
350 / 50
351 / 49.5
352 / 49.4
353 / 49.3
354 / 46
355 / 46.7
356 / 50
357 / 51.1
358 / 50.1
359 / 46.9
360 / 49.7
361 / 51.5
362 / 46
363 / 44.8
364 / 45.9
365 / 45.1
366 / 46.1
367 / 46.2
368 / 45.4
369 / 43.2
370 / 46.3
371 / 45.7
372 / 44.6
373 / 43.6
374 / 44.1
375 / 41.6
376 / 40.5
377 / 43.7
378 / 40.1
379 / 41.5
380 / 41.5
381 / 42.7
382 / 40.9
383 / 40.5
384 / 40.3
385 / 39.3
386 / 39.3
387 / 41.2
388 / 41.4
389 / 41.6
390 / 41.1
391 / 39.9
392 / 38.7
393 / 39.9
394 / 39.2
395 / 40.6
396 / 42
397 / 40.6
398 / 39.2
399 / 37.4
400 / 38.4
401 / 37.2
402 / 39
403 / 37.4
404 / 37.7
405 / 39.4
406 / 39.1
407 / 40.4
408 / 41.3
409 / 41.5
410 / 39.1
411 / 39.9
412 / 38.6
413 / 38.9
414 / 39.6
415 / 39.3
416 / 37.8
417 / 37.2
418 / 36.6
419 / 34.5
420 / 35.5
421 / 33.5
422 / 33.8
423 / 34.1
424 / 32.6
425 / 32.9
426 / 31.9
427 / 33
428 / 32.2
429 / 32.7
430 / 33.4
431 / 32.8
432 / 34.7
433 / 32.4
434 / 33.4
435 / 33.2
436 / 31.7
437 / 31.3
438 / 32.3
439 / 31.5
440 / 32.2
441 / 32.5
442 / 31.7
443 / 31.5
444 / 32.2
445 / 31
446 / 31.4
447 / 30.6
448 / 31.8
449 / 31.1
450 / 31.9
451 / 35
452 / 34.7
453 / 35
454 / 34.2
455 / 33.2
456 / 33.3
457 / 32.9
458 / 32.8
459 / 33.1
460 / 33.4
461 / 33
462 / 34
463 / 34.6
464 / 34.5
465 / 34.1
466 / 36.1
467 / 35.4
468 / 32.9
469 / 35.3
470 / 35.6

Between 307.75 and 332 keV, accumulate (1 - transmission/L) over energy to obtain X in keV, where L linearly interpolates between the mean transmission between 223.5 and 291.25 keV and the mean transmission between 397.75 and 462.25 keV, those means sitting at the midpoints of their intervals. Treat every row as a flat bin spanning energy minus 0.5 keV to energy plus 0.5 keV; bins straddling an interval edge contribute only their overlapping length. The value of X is 4.9 keV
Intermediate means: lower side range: 41.3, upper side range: 34.8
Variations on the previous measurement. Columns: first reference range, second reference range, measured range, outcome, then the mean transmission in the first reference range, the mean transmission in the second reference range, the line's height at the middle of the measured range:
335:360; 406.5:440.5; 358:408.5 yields -2.6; 44.3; 35.2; 40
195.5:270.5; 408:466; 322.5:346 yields 3.7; 41.6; 34.1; 37.9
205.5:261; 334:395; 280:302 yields 1.5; 42.3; 43.2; 42.7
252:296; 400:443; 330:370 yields -4.6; 41.5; 35.5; 38.4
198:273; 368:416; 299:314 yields 0.7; 41.8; 40.6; 41.3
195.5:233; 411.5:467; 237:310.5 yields 2.5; 43.7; 33.7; 41.1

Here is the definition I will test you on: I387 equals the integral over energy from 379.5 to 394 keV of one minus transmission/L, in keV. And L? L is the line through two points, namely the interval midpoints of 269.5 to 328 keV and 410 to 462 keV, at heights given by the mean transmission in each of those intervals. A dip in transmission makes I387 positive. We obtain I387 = -2.26 keV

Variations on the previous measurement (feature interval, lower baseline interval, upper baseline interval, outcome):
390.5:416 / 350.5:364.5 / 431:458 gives 0.4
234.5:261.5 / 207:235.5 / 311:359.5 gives 3.8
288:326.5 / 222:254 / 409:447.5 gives 2.5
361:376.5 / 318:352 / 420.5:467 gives -4.9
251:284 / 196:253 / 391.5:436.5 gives -1.7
